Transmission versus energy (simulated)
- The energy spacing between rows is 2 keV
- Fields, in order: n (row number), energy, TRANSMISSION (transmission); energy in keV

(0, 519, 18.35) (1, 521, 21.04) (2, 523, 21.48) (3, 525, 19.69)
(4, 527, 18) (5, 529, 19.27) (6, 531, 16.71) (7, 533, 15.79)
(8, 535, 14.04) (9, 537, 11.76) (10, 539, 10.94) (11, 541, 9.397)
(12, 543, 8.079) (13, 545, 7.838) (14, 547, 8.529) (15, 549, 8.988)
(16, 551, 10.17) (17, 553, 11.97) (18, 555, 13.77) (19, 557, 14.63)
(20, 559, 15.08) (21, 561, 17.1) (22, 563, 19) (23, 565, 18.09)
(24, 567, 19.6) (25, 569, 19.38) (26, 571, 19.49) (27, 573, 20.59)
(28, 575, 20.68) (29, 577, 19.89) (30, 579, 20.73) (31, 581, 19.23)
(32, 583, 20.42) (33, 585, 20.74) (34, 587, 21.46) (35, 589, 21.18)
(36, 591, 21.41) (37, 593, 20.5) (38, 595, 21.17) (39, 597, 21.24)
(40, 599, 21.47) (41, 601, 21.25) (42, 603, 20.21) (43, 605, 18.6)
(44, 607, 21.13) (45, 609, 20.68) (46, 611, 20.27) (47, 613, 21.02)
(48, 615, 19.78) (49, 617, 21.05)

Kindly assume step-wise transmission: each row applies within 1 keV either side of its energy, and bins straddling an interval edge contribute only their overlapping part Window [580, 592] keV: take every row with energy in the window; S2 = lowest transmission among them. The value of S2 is 19.23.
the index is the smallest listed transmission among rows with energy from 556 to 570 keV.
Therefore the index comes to 14.63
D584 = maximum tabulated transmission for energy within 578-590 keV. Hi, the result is 21.46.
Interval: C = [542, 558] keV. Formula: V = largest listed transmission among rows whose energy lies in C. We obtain 14.63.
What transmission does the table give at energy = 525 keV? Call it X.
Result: 19.69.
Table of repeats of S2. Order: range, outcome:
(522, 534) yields 15.79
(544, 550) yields 7.838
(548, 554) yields 8.988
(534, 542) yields 9.397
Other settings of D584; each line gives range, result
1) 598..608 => 21.47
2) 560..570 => 19.6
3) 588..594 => 21.41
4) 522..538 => 21.48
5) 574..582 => 20.73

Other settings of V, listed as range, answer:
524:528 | 19.69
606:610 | 21.13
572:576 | 20.68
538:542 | 10.94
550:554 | 11.97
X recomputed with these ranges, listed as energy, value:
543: 8.079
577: 19.89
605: 18.6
